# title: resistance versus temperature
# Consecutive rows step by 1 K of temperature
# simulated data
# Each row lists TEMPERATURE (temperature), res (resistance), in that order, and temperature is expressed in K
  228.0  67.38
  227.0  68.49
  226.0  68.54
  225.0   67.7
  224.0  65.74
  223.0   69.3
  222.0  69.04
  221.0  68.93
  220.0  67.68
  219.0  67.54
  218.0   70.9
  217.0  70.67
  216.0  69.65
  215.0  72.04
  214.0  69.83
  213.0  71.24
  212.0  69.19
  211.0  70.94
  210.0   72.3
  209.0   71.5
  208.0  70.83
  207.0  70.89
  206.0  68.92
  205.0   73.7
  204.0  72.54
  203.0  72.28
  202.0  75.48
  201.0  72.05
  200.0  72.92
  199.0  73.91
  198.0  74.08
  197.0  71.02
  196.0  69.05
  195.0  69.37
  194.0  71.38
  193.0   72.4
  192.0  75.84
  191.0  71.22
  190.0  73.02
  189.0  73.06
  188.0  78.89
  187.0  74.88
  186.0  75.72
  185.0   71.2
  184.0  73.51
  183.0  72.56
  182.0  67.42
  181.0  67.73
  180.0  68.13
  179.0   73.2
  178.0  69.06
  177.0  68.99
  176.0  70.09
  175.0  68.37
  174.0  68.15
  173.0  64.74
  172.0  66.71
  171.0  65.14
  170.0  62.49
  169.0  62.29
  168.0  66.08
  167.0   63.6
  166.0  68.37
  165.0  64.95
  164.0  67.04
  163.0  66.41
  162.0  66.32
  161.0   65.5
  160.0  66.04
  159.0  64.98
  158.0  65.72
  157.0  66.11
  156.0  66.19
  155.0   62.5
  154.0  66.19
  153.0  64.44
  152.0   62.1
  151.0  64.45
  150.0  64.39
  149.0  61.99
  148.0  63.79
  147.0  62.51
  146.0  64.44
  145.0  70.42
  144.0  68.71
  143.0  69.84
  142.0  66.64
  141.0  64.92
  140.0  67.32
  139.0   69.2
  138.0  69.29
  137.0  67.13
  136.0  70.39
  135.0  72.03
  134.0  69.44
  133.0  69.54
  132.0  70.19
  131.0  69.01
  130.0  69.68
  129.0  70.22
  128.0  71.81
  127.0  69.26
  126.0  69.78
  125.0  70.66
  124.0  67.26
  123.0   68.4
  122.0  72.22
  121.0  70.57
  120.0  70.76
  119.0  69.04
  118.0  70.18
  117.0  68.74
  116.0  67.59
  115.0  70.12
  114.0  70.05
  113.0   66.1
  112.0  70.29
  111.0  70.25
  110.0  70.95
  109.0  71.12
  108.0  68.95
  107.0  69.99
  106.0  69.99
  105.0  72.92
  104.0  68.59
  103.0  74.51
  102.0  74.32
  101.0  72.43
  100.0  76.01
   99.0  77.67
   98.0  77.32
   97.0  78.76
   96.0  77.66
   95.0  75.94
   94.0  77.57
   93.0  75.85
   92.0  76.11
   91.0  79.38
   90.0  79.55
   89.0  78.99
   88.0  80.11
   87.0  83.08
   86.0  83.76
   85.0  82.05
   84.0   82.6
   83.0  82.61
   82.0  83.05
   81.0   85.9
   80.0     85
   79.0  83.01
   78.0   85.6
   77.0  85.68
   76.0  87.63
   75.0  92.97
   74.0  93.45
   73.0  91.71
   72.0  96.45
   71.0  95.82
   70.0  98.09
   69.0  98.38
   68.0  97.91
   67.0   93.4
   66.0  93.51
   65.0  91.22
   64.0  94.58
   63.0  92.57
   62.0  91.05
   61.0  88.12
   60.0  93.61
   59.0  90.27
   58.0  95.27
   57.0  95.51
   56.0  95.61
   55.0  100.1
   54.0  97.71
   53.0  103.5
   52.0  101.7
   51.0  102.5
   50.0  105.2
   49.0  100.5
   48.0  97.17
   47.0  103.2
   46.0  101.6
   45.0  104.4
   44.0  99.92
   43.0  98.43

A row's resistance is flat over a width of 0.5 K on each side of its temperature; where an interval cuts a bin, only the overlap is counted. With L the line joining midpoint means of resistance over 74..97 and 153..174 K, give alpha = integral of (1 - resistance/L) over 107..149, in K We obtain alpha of 2.34 K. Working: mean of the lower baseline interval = 82.2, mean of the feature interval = 68.9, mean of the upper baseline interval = 65.4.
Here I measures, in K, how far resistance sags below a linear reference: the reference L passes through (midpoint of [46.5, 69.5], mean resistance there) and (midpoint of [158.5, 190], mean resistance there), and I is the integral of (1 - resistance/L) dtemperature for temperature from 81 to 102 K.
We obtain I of 2.2 K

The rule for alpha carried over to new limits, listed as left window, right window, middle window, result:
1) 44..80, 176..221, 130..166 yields 6.1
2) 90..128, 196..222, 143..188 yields 2.8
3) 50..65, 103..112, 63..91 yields -0.7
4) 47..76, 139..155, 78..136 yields 4.1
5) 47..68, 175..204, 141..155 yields 2.5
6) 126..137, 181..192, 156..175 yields 1.6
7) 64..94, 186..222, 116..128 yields 1.8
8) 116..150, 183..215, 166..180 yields 0.8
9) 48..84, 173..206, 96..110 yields 2.2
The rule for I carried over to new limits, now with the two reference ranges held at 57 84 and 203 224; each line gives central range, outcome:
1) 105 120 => 2.69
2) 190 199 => 0.13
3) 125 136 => 1.63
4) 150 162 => 2.08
